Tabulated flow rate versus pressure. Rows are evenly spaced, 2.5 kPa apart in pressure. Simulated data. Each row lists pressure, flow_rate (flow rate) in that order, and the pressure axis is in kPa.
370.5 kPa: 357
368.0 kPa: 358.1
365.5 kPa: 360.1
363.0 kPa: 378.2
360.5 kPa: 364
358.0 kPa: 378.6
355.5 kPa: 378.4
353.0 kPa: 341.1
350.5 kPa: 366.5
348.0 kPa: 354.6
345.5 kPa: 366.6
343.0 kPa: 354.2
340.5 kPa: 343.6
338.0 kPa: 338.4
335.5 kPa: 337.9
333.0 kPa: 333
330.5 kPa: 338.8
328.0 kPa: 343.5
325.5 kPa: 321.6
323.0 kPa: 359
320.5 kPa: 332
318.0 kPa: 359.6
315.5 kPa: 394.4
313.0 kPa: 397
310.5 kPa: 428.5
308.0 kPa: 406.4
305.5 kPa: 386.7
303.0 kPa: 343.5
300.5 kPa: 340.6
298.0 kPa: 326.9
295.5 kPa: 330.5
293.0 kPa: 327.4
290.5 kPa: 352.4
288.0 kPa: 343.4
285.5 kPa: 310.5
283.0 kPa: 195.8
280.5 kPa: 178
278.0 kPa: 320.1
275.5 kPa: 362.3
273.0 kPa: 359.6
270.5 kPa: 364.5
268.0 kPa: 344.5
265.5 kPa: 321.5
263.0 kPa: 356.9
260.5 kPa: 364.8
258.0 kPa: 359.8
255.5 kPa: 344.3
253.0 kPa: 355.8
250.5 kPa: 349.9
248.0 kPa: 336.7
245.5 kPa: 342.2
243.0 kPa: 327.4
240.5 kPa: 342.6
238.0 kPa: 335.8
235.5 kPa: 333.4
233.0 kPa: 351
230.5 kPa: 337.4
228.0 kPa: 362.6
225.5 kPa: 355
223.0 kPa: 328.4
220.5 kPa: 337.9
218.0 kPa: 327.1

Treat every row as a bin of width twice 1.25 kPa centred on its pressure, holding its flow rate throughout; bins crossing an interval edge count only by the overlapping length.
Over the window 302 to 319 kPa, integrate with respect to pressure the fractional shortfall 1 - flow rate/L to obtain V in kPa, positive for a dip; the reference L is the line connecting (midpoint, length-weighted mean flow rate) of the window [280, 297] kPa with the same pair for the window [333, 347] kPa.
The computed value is -3.8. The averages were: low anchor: 297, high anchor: 347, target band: 389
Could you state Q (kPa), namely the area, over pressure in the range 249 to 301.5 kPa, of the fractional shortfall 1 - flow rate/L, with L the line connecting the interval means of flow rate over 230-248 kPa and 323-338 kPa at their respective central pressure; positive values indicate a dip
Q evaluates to 1.4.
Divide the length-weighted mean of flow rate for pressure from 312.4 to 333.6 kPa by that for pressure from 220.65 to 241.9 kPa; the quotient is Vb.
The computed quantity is 1.03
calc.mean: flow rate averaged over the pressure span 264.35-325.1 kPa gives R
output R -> 341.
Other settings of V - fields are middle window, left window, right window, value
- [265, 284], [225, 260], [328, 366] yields 2.3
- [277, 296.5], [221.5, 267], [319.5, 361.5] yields 3.0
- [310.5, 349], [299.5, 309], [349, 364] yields 1.5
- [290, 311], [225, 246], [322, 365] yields -0.6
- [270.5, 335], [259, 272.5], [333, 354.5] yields 1.9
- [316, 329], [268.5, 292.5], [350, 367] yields -0.2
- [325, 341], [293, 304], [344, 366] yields 0.7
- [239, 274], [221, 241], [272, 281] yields -2.3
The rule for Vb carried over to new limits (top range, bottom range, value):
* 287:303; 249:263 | 0.95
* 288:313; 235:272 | 1.05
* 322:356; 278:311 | 1.07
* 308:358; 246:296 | 1.09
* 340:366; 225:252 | 1.06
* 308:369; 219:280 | 1.05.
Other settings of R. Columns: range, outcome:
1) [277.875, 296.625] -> 293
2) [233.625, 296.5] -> 331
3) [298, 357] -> 359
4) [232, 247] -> 338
